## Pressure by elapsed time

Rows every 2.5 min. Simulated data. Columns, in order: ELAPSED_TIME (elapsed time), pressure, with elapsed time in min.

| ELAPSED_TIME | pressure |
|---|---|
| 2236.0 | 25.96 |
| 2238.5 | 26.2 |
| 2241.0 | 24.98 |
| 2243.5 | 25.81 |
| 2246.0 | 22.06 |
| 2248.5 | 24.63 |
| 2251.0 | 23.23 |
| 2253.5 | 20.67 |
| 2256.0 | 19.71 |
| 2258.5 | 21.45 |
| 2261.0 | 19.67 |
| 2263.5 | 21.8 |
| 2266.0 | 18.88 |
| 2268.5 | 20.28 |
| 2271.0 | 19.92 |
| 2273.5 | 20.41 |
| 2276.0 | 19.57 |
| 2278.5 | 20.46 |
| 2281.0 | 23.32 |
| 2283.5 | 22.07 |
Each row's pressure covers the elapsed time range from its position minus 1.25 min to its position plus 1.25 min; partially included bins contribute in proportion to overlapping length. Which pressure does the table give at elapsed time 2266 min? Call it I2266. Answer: 18.88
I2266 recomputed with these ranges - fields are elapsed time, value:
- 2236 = 25.96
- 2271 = 19.92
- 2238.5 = 26.2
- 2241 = 24.98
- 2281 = 23.32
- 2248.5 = 24.63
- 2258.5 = 21.45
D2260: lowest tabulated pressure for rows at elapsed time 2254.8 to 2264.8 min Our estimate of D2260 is 19.67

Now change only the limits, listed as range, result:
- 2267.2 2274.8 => 19.92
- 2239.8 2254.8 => 20.67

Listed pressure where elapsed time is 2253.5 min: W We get 20.67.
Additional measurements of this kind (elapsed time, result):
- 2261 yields 19.67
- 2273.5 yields 20.41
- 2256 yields 19.71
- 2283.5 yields 22.07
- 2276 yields 19.57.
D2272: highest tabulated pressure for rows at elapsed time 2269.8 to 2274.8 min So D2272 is 20.41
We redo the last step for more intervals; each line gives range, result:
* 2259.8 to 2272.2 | 21.8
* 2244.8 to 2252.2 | 24.63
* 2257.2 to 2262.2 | 21.45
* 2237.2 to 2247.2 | 26.2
